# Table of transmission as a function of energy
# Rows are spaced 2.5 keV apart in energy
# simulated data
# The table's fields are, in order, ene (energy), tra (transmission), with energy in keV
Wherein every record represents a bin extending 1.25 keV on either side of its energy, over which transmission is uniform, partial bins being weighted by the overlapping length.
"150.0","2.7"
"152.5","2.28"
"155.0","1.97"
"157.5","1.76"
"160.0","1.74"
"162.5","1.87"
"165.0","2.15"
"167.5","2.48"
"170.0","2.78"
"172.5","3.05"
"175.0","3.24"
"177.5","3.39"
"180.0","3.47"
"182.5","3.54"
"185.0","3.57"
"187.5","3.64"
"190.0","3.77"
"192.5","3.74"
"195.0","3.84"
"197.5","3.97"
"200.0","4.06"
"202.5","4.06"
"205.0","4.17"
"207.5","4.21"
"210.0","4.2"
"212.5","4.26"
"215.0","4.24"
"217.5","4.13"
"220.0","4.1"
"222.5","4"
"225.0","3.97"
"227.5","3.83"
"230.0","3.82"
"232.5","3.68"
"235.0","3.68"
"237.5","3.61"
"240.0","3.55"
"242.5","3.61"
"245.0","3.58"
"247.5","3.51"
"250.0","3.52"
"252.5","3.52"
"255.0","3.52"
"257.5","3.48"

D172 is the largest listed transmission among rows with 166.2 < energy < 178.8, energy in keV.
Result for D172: 3.39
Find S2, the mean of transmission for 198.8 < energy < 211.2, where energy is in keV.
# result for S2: 4.14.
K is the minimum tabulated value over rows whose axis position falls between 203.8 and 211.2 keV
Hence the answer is 4.17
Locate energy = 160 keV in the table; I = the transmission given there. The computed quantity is 1.74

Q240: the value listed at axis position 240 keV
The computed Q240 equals 3.55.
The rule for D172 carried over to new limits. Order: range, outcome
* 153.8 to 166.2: 2.15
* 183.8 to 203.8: 4.06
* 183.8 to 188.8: 3.64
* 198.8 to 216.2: 4.26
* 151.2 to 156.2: 2.28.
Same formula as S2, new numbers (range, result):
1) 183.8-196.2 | 3.71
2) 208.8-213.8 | 4.23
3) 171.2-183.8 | 3.34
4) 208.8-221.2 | 4.19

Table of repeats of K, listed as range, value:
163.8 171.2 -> 2.15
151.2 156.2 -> 1.97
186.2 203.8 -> 3.64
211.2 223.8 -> 4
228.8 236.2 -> 3.68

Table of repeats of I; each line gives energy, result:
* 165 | 2.15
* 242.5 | 3.61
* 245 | 3.58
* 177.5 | 3.39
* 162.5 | 1.87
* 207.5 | 4.21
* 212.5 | 4.26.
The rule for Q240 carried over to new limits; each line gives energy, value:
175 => 3.24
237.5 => 3.61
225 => 3.97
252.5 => 3.52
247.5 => 3.51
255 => 3.52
